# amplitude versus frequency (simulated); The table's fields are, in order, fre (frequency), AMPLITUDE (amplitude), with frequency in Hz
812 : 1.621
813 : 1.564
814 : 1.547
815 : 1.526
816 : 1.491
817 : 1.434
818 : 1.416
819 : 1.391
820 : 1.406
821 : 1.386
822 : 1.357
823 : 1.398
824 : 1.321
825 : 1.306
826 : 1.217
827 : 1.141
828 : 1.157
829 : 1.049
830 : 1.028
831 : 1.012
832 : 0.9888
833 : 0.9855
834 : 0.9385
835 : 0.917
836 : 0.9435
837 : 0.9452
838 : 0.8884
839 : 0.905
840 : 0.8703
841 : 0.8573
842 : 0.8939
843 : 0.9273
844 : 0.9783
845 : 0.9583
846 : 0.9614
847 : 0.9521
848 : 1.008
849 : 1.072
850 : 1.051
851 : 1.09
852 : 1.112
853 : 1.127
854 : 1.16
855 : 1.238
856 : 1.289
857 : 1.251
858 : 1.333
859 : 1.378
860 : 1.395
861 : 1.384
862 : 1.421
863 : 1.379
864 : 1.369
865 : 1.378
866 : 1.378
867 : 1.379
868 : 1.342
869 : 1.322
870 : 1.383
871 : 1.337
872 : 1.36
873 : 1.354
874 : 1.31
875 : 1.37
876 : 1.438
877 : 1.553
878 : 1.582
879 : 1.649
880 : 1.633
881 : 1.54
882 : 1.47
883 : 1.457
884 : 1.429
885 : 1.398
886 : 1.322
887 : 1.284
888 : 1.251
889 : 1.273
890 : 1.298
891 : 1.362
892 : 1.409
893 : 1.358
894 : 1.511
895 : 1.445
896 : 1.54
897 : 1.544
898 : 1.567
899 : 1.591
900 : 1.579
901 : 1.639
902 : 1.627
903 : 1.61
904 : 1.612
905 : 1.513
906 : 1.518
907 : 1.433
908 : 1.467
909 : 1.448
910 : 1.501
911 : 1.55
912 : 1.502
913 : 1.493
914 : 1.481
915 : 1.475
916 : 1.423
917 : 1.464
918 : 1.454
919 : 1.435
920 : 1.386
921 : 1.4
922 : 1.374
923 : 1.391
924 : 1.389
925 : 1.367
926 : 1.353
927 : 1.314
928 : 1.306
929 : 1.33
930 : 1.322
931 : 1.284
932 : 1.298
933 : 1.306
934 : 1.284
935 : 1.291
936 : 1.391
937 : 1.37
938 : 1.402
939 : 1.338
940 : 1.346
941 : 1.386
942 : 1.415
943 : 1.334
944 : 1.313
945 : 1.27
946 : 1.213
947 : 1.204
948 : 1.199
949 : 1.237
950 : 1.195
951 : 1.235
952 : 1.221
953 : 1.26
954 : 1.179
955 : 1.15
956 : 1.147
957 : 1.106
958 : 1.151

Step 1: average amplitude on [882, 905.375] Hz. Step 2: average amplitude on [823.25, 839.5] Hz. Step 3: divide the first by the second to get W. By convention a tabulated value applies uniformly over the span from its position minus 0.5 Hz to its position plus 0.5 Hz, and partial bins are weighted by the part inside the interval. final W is 1.39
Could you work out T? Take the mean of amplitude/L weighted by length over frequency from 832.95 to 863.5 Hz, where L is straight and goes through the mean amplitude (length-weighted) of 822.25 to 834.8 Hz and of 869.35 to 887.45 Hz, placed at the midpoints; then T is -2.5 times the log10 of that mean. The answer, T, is 0.16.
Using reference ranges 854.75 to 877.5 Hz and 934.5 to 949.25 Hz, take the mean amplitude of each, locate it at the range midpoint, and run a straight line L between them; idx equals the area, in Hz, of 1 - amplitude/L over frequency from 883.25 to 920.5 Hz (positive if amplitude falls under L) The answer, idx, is -3.4 Hz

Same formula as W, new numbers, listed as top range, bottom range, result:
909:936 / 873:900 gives 0.96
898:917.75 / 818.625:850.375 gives 1.43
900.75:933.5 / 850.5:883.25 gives 1.05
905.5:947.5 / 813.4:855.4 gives 1.22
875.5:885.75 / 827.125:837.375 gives 1.51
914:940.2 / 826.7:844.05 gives 1.42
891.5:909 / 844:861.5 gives 1.32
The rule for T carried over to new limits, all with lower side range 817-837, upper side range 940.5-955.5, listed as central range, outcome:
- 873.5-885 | -0.23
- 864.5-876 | -0.13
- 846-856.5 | 0.09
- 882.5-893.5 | -0.11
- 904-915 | -0.21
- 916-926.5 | -0.14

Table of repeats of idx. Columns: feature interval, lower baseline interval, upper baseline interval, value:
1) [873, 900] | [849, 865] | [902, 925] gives -1.5 Hz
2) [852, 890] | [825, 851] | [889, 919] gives -4.0 Hz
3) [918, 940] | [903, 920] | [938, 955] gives 0.4 Hz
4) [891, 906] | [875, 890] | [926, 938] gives -1.4 Hz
